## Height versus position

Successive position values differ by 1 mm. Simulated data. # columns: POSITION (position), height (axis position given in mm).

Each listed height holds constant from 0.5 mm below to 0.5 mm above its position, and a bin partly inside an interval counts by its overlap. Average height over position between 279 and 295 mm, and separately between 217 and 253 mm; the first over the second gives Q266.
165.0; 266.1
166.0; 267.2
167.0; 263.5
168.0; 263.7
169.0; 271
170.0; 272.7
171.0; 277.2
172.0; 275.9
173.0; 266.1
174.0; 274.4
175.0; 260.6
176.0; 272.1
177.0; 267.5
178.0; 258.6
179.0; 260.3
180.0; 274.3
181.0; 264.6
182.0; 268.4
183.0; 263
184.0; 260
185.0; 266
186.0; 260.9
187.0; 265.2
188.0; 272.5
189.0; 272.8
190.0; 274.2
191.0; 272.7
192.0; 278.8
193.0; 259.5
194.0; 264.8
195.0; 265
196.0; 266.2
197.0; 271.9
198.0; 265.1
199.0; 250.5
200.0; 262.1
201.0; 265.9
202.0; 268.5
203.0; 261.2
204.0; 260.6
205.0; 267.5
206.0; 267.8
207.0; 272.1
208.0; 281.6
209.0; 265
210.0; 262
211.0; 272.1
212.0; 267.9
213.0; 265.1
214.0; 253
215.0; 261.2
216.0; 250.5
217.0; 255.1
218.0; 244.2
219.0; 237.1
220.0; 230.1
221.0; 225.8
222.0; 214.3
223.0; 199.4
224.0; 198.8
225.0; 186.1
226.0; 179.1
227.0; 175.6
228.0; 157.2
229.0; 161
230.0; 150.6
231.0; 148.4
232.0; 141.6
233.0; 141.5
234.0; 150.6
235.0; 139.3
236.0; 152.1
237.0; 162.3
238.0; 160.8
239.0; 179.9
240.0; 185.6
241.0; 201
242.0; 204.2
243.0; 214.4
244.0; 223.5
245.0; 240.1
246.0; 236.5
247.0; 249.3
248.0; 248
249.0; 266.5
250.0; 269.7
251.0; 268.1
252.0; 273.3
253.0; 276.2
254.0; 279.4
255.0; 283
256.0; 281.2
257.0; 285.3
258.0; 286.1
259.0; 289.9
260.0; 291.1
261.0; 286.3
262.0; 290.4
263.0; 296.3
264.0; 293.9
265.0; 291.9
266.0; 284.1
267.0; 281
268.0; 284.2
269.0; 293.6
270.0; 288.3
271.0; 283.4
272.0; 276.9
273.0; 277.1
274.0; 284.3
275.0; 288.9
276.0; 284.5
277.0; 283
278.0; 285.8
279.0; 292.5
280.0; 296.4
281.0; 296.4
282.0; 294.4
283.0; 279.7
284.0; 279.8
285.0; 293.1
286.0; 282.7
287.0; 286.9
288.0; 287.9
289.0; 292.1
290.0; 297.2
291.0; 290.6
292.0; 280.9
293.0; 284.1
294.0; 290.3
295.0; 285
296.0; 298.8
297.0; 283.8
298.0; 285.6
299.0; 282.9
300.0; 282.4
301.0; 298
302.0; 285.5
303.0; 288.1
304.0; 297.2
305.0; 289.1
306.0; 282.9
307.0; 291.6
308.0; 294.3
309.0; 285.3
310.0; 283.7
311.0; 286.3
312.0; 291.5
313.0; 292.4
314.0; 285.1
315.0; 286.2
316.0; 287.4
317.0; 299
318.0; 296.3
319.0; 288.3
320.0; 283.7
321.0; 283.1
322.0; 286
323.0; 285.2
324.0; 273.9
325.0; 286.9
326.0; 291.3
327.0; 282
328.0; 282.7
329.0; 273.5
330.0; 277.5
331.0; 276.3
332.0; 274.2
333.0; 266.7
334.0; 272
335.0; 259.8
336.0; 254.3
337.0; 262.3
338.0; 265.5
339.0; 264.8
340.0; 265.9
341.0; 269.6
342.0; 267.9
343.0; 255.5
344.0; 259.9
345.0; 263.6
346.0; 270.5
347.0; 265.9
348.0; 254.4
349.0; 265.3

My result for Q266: 1.4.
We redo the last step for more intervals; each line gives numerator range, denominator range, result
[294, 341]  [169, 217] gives 1.06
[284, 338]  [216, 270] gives 1.24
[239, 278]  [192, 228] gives 1.08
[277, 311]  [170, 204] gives 1.08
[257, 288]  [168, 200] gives 1.07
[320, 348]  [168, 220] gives 1.03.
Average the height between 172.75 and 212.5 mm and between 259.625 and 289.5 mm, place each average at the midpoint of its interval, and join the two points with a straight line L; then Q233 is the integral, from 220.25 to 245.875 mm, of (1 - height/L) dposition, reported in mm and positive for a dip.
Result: 8.9 mm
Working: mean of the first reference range 267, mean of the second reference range 288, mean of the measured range 181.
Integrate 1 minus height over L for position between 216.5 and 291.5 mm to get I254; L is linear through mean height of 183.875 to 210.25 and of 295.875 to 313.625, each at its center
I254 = 8.8 mm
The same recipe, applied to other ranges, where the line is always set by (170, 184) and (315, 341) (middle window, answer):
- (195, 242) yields 8.6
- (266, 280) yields -0.6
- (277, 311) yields -1.6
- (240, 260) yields 1.2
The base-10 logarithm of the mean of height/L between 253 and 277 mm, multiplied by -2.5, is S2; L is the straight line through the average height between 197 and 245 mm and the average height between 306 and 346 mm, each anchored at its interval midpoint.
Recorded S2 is -0.174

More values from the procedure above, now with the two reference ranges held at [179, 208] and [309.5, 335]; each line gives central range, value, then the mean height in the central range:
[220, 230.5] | 0.40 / 187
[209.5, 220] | 0.06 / 256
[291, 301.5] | -0.03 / 287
